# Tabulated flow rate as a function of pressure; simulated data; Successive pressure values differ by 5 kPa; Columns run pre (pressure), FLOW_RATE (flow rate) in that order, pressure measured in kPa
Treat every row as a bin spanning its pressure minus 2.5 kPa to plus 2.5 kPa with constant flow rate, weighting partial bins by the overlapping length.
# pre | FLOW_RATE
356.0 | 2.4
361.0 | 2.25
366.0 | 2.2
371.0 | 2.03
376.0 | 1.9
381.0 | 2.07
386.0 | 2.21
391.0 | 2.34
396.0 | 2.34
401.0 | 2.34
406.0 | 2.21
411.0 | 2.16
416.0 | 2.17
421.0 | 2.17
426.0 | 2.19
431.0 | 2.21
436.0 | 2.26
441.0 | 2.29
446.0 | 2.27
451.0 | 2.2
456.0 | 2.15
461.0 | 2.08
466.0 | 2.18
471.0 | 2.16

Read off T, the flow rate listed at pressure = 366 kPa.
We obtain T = 2.2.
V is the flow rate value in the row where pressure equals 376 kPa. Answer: 1.9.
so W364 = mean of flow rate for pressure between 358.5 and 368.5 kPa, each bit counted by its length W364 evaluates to 2.23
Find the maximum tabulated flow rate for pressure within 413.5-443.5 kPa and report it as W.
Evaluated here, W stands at 2.29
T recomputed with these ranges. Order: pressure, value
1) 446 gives 2.27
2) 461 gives 2.08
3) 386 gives 2.21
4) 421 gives 2.17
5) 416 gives 2.17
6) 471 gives 2.16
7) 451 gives 2.2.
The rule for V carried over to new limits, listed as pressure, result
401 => 2.34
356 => 2.4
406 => 2.21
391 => 2.34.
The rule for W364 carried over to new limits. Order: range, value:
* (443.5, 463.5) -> 2.17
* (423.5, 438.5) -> 2.22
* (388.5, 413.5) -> 2.28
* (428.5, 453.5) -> 2.25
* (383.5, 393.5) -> 2.27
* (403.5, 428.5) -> 2.18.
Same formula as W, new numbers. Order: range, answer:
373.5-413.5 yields 2.34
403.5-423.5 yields 2.21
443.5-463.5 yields 2.27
